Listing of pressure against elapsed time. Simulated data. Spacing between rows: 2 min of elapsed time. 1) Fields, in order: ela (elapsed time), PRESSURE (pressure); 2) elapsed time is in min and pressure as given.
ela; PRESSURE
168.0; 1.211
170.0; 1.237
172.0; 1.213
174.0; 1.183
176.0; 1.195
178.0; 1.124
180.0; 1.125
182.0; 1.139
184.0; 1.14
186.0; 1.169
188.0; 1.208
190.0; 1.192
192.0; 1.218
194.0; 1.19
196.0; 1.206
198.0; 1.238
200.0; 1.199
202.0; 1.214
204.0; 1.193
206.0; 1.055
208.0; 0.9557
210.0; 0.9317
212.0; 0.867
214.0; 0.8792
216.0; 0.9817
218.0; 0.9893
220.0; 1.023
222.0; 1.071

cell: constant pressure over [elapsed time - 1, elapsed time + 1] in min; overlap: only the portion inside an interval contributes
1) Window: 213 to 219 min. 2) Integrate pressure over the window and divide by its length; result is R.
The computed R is 0.95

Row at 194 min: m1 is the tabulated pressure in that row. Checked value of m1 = 1.19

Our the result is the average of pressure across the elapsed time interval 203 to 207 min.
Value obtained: 1.12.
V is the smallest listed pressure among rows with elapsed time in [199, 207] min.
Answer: 1.055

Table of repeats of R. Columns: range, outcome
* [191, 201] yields 1.21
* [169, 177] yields 1.21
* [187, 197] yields 1.2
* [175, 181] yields 1.15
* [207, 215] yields 0.908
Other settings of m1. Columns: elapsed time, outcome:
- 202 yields 1.214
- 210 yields 0.9317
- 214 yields 0.8792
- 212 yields 0.867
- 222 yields 1.071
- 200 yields 1.199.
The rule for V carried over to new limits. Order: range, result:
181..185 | 1.139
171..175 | 1.183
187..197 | 1.19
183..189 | 1.14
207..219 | 0.867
